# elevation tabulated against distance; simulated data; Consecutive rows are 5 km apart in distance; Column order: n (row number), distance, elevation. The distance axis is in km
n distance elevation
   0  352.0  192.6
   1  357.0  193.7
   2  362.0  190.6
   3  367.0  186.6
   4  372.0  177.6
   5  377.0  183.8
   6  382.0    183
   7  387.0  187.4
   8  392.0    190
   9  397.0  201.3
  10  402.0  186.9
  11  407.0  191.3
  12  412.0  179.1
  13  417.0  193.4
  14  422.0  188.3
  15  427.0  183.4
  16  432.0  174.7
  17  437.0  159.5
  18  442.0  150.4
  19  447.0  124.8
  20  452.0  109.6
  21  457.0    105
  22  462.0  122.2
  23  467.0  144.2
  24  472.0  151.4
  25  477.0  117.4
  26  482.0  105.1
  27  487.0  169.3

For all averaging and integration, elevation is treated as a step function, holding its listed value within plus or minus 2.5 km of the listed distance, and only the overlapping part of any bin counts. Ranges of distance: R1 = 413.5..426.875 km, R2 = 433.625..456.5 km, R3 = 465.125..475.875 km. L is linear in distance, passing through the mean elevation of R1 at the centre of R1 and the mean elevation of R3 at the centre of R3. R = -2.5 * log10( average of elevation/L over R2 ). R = 0.23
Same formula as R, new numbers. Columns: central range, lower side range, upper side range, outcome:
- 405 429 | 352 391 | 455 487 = -0.17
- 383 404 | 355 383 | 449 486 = -0.12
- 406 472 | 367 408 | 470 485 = -0.01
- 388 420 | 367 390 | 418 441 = -0.06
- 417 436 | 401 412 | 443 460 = -0.17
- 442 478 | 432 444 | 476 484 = 0.04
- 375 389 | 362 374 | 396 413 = 0.01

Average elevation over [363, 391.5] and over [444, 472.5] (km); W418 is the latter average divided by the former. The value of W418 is 0.7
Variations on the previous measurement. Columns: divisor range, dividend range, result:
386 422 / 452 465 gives 0.60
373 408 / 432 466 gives 0.70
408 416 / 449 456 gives 0.60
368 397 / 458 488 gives 0.71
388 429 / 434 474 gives 0.71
